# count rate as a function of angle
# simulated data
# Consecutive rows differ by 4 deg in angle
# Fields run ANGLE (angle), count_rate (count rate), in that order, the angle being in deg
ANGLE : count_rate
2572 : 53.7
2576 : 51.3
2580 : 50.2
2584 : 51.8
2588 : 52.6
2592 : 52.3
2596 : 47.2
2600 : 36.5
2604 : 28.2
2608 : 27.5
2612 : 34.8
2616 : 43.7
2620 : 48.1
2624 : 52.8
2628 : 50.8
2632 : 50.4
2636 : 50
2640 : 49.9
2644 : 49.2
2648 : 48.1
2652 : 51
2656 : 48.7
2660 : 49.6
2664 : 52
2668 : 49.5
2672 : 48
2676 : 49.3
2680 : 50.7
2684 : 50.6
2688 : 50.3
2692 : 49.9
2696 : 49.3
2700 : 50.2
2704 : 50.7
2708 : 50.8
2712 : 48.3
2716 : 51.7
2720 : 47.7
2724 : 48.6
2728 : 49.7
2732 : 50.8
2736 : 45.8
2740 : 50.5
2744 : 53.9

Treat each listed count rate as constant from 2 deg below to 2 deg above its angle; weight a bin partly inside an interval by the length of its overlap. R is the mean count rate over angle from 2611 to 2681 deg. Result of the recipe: 48.9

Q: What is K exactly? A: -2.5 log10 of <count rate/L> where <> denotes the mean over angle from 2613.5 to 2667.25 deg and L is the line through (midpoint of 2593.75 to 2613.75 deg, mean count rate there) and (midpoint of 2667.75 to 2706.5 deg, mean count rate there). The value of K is -0.191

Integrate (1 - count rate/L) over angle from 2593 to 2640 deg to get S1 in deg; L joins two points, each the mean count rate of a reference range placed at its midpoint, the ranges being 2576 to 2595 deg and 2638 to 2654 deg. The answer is 6.7 deg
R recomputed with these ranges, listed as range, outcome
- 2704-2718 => 50.3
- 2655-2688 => 49.9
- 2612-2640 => 48.3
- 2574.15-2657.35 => 46.4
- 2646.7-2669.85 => 49.9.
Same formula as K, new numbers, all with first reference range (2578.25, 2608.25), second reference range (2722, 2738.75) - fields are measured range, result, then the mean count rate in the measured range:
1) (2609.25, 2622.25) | 0.08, 41.6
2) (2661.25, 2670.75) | -0.09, 50.4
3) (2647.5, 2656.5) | -0.08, 49.6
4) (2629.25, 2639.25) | -0.11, 50.2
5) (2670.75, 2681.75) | -0.05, 49.4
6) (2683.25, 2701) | -0.06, 50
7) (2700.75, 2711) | -0.05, 50.4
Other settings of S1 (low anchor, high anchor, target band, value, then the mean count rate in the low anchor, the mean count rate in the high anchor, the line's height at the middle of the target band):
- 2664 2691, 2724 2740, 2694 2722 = -0.2 deg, 49.9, 49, 49.4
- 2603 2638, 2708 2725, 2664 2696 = -1.9 deg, 43.3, 49.3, 47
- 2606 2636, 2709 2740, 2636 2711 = -4.9 deg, 44.4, 49.1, 46.8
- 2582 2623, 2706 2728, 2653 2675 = -1.6 deg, 42.5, 49.4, 46.2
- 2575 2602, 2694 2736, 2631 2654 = -0.3 deg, 48.8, 49.6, 49.1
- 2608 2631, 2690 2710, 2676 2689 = -0.4 deg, 44.6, 50.2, 49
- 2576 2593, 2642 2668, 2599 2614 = 5.8 deg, 51.6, 49.7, 51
